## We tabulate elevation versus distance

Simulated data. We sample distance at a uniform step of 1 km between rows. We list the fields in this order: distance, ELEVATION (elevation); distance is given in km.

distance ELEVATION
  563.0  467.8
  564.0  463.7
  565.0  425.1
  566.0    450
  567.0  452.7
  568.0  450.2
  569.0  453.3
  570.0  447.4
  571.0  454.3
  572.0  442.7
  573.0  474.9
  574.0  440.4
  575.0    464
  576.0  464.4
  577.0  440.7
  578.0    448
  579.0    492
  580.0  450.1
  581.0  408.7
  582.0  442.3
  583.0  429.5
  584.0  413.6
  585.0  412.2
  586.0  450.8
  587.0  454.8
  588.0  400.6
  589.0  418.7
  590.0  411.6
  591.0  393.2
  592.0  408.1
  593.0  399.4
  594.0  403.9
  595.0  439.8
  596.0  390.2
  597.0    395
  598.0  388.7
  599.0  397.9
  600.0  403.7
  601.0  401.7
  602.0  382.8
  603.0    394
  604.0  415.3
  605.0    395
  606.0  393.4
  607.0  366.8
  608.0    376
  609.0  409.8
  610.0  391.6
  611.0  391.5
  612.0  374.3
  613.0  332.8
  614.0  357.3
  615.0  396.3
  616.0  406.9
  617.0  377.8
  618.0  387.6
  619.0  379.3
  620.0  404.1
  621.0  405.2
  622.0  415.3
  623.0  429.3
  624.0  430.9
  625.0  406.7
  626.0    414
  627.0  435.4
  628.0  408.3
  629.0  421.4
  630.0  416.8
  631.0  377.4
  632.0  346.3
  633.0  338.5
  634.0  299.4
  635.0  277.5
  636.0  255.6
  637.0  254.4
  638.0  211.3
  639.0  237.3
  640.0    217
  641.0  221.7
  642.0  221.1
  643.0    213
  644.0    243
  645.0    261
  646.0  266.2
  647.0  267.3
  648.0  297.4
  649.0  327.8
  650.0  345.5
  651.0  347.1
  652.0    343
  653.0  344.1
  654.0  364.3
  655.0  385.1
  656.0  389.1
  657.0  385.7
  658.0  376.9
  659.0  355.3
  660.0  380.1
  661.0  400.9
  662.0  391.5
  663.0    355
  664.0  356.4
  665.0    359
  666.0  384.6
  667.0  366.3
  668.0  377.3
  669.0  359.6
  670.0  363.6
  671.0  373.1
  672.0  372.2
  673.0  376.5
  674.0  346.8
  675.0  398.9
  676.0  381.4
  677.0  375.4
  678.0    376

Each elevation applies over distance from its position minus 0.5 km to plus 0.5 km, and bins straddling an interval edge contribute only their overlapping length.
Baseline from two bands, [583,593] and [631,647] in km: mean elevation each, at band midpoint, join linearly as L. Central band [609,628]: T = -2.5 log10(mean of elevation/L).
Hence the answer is -0.22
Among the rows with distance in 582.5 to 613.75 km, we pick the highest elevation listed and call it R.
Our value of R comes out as 454.8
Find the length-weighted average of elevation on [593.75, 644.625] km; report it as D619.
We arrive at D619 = 361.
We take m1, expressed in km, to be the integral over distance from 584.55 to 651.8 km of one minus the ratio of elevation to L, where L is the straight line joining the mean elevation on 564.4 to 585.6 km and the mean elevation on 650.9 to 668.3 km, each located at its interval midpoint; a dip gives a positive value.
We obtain 7.6 km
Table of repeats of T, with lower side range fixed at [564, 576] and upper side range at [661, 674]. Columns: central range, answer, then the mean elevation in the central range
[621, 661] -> 0.18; 333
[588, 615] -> 0.08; 394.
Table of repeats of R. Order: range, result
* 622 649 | 435.4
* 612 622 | 415.3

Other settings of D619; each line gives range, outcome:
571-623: 411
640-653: 280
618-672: 344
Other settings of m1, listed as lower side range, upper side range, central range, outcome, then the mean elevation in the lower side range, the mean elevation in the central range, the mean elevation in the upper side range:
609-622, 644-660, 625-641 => 1.61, 386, 327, 335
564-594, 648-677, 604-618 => 0.92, 438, 384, 367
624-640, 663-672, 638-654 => 3.34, 339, 278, 367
